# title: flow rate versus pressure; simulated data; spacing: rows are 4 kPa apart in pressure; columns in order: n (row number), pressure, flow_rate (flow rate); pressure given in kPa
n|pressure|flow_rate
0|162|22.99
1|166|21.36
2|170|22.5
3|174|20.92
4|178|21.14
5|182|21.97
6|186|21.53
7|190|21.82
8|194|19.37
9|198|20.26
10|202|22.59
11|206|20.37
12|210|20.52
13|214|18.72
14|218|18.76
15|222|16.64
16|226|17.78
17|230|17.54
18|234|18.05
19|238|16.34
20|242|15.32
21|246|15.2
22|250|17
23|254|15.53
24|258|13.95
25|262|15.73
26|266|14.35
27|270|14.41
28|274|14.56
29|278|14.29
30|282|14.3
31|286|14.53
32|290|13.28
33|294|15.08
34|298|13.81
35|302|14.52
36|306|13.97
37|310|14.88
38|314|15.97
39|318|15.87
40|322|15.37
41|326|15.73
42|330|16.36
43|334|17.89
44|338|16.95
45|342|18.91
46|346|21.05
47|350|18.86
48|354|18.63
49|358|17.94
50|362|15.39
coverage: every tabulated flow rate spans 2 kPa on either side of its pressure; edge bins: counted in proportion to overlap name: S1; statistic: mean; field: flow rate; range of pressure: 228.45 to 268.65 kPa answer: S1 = 15.9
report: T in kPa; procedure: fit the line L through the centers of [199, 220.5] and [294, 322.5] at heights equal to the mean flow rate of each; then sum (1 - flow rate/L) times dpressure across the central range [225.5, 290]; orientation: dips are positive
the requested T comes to 7.9 kPa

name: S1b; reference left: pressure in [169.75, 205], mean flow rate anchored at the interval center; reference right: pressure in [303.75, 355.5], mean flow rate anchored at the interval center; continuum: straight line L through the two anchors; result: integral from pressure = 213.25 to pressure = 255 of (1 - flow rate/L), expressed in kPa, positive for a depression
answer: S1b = 6.05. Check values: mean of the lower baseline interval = 21.3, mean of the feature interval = 17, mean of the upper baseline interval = 16.9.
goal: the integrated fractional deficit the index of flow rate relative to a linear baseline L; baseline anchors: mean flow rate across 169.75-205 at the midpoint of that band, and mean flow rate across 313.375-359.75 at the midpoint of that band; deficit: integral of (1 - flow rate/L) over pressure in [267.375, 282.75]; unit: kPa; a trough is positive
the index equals 3.8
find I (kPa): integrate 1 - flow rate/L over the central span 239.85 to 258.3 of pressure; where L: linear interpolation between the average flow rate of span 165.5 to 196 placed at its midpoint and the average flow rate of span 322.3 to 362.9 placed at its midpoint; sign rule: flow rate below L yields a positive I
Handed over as 4.0 kPa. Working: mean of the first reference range 21.3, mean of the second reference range 17.7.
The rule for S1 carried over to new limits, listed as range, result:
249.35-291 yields 14.7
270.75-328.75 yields 14.7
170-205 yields 21.3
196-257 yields 18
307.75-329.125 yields 15.6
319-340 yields 16.4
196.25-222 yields 19.9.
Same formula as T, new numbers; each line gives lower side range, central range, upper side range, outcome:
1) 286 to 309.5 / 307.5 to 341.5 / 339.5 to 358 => 1.2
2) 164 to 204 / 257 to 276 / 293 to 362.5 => 4.0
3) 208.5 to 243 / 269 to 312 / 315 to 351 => 7.8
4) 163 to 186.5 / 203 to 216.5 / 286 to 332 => -0.1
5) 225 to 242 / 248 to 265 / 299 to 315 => 0.9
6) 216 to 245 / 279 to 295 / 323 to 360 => 3.0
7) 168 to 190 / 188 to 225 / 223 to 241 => -0.9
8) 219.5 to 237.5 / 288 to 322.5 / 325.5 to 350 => 6.1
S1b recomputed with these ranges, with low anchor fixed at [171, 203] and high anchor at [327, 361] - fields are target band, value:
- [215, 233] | 2.39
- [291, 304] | 3.19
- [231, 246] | 2.79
